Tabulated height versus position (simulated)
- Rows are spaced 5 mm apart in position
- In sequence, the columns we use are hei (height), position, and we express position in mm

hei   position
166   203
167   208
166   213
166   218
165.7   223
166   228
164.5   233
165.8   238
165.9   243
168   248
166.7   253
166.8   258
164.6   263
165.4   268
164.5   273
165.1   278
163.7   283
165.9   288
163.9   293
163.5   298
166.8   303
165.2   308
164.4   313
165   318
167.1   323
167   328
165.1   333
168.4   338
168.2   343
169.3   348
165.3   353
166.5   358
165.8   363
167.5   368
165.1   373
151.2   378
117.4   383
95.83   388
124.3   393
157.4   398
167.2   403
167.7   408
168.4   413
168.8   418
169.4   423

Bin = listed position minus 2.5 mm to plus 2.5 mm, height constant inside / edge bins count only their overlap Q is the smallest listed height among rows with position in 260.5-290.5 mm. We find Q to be 163.7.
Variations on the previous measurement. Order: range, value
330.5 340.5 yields 165.1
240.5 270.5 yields 164.6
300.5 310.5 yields 165.2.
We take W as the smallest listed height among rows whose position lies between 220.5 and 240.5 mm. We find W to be 164.5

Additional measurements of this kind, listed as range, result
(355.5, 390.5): 95.83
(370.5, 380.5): 151.2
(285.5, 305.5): 163.5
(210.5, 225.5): 165.7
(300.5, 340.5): 164.4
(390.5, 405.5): 124.3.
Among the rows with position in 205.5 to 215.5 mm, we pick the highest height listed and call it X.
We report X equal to 167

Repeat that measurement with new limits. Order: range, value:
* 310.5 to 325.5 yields 167.1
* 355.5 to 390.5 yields 167.5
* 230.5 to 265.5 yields 168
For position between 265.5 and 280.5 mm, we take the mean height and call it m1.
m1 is 165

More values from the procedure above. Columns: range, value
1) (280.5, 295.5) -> 164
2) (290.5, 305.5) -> 165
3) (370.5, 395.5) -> 131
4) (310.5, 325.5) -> 166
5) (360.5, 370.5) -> 167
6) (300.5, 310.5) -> 166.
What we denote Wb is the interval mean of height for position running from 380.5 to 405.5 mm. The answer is 132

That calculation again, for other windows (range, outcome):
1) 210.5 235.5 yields 166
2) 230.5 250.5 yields 166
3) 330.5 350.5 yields 168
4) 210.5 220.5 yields 166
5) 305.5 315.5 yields 165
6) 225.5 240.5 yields 165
